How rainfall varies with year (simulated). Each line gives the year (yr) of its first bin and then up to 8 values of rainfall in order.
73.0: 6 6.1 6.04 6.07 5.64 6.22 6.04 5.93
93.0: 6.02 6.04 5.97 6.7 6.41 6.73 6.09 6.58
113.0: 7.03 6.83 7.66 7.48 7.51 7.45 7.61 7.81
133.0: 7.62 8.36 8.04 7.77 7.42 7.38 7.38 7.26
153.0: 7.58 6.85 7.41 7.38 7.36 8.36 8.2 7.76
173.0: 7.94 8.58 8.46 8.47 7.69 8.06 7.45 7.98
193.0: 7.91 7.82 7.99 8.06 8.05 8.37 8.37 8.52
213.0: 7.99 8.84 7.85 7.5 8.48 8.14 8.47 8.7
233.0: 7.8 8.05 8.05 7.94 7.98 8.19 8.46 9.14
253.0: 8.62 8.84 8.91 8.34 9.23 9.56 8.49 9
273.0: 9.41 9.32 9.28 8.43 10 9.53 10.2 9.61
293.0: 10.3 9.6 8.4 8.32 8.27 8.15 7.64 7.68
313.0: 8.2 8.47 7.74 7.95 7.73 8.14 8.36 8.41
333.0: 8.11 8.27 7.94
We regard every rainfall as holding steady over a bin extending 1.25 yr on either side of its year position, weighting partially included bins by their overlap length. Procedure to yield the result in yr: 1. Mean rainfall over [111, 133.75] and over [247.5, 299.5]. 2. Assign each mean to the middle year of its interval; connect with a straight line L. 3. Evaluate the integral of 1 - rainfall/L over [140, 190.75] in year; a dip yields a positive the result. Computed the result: 1.11 yr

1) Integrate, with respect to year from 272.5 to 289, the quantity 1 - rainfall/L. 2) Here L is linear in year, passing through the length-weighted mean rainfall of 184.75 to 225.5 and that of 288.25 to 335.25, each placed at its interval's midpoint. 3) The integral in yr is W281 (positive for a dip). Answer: -2.2 yr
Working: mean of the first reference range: 8.08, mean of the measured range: 9.44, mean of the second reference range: 8.43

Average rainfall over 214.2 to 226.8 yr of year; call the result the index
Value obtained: 8.16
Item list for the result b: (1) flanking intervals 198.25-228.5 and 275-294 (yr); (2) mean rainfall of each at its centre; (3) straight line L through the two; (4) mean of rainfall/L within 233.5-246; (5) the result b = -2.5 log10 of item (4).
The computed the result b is 0.09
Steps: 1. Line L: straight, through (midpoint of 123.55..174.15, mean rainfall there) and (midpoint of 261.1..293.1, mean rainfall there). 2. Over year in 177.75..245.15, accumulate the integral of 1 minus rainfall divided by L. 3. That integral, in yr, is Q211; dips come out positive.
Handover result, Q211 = 2.9 yr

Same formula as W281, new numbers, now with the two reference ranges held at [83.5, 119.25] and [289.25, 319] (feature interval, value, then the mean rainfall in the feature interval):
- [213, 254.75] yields -2.4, 8.26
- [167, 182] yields -2.2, 8.23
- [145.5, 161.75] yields -0.8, 7.32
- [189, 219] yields -2.6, 8.14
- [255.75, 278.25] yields -2.4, 9.04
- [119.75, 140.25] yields -3.1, 7.74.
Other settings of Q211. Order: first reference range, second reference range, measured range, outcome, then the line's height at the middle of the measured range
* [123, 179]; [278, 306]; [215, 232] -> 0.46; 8.48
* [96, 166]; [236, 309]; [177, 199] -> -0.19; 7.91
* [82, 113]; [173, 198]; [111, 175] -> -3.78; 7.17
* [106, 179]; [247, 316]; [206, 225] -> 0.09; 8.26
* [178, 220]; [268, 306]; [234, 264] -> 0.85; 8.71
